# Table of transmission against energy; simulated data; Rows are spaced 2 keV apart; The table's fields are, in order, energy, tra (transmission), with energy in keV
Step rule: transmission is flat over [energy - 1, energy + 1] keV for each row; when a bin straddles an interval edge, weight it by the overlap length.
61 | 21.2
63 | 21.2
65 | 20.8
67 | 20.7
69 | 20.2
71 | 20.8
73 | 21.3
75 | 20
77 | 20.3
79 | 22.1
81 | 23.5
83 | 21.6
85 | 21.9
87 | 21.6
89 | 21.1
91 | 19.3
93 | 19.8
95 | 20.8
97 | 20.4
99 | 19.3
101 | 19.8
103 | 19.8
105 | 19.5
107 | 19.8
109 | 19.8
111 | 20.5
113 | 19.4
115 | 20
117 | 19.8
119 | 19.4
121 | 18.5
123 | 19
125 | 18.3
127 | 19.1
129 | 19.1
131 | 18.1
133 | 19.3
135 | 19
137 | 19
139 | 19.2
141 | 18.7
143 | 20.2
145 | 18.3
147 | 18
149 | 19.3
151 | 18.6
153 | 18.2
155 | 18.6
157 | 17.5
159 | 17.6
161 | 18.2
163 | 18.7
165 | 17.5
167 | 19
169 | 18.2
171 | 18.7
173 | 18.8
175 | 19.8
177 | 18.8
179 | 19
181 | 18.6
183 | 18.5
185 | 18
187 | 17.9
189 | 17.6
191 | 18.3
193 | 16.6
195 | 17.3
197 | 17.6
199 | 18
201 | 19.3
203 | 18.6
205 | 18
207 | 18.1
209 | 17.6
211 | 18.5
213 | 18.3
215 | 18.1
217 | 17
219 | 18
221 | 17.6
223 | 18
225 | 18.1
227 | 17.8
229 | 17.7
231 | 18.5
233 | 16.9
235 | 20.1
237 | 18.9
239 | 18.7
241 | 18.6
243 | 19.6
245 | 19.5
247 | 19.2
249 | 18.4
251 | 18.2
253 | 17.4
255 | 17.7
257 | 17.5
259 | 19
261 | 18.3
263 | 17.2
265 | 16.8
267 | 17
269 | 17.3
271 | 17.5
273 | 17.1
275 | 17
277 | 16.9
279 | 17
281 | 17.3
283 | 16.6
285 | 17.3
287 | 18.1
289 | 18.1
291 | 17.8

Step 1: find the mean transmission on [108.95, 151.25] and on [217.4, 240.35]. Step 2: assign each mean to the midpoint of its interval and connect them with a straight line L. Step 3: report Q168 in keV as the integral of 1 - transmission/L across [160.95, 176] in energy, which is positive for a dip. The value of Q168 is 0.1 keV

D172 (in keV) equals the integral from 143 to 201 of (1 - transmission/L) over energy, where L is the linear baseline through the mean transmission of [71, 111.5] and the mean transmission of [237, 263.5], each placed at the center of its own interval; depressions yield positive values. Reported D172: 3.6 keV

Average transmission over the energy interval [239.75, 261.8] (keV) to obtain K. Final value 18.5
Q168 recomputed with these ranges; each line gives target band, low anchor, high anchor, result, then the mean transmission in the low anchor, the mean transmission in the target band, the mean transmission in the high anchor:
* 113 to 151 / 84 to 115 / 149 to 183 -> 0.7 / 20.2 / 19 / 18.5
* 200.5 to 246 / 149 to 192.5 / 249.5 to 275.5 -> -1.0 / 18.4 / 18.3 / 17.6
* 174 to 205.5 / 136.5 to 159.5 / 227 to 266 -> 0.4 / 18.6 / 18.2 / 18.3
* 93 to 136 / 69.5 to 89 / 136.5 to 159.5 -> 1.1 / 21.4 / 19.5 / 18.6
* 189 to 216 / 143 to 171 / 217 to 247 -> 0.6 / 18.4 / 18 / 18.4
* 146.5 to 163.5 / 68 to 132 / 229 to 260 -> 1.1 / 20.1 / 18.3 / 18.5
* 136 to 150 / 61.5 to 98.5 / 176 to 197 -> 0.2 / 20.9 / 19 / 18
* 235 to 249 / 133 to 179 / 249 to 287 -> -1.1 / 18.7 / 19.1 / 17.4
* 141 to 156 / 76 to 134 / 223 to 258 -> 0.6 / 20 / 18.7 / 18.4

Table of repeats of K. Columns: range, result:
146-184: 18.5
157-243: 18.2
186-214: 18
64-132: 20.2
